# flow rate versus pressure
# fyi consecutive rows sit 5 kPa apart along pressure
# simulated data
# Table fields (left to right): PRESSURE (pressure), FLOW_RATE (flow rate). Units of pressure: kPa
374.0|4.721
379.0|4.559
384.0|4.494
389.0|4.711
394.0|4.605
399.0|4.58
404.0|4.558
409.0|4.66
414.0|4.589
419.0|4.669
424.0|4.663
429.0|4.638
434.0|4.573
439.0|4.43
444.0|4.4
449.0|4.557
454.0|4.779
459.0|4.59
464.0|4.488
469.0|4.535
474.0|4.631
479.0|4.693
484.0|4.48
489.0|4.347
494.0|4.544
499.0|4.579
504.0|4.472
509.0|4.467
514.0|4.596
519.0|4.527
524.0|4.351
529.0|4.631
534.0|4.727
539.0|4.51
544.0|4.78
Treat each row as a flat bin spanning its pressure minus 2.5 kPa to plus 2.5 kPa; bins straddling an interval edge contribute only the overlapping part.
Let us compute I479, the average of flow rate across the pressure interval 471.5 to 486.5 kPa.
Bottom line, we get 4.6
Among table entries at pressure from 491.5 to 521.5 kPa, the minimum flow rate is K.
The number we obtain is 4.467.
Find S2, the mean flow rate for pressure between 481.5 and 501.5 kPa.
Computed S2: 4.49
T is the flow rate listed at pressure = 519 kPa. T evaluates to 4.527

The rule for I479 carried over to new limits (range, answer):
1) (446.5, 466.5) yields 4.6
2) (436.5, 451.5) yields 4.46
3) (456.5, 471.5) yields 4.54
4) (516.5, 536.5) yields 4.56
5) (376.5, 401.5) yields 4.59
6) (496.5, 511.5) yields 4.51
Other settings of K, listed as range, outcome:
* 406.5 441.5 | 4.43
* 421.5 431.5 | 4.638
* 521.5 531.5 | 4.351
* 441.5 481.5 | 4.4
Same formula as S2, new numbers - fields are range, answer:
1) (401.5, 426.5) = 4.63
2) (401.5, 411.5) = 4.61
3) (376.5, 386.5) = 4.53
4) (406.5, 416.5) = 4.62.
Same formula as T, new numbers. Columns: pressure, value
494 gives 4.544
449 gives 4.557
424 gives 4.663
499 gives 4.579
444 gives 4.4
